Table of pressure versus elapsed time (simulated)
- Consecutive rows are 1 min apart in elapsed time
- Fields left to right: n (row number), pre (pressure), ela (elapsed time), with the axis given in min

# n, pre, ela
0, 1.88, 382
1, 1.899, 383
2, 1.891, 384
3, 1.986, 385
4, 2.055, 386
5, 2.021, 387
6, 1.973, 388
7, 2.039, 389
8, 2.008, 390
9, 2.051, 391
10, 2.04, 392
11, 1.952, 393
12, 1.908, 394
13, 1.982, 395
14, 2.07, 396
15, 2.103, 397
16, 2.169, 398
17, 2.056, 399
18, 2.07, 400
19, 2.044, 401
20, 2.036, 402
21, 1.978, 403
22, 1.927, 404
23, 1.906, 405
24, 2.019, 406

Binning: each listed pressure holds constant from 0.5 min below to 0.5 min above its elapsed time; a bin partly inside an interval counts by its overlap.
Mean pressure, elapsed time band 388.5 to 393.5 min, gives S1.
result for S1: 2.02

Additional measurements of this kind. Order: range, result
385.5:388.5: 2.02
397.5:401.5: 2.08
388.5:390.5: 2.02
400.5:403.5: 2.02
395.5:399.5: 2.1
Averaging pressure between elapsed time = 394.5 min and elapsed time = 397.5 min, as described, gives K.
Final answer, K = 2.05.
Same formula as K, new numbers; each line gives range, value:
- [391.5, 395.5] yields 1.97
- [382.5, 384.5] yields 1.9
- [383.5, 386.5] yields 1.98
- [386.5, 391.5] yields 2.02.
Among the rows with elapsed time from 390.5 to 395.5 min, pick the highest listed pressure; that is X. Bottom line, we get 2.051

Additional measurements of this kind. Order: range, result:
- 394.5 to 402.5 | 2.169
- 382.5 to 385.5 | 1.986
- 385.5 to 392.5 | 2.055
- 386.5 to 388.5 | 2.021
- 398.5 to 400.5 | 2.07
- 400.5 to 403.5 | 2.044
